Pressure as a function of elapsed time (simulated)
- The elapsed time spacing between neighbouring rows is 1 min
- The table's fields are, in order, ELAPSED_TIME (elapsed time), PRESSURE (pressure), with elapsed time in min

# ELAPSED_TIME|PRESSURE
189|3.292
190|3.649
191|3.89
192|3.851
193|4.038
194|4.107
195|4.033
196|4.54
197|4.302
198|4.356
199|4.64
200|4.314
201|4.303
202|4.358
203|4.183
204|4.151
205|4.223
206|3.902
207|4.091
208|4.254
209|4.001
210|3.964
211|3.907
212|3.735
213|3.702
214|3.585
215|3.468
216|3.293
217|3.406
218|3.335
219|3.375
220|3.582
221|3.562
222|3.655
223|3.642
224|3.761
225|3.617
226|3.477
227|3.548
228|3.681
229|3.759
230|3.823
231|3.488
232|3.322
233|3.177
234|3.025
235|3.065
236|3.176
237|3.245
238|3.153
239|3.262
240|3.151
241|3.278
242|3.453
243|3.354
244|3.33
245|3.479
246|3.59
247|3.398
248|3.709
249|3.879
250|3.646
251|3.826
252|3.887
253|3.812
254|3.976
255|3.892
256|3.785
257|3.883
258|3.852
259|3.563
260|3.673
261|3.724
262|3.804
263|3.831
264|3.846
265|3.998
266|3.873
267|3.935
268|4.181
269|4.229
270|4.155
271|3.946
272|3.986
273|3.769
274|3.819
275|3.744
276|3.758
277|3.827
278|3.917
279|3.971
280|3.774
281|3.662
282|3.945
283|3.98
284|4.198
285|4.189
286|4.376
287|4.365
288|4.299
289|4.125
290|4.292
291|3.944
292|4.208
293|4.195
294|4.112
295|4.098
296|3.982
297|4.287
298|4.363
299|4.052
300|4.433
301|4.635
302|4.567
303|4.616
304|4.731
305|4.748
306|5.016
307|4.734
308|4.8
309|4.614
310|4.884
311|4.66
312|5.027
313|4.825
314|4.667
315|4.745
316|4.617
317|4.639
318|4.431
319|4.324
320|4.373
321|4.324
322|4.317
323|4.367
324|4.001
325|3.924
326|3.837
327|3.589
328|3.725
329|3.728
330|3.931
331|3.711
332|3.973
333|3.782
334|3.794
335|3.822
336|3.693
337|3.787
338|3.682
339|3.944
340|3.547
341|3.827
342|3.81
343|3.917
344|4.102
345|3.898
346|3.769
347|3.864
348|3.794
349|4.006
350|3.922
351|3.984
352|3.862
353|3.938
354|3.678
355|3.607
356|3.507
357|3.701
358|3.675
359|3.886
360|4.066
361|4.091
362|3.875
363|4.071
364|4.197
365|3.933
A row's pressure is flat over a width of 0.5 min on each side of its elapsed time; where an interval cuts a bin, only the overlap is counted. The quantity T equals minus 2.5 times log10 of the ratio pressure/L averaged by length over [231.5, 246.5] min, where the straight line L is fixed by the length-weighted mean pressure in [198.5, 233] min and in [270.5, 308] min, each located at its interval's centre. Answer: 0.20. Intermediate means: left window 3.79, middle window 3.27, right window 4.19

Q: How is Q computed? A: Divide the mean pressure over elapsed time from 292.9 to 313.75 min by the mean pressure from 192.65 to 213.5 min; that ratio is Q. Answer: 1.10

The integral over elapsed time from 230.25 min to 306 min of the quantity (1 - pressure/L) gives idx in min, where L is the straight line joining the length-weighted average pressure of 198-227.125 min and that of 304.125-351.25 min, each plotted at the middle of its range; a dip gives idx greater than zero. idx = 2.5 min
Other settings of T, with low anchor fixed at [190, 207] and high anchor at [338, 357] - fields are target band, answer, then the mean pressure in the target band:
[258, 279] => 0.04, 3.88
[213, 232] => 0.16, 3.56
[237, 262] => 0.13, 3.6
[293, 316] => -0.16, 4.57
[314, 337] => -0.06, 4.08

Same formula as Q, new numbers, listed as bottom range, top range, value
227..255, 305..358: 1.18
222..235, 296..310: 1.30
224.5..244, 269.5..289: 1.18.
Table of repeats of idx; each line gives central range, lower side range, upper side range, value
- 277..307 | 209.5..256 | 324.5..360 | -4.6 min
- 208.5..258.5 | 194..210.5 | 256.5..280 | 6.1 min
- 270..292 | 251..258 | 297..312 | 1.4 min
